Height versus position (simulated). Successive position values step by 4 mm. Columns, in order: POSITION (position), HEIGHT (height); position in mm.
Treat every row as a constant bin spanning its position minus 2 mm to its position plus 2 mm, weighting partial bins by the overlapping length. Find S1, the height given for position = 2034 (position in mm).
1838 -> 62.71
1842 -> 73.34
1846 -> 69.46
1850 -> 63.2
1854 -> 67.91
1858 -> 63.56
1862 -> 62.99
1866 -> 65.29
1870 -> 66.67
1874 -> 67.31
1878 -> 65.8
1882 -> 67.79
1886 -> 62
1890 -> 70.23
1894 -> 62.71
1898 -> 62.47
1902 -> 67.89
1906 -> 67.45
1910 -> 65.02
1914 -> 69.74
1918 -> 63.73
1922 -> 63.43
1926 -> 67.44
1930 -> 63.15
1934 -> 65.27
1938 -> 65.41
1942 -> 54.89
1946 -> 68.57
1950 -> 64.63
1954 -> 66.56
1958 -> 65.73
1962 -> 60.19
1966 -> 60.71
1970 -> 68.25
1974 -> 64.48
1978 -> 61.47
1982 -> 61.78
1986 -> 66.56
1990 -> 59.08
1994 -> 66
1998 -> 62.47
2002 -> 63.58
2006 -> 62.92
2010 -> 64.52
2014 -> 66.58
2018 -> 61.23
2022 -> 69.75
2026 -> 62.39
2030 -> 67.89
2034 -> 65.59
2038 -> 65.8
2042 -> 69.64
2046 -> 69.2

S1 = 65.59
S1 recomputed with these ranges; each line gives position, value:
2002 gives 63.58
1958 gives 65.73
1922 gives 63.43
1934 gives 65.27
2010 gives 64.52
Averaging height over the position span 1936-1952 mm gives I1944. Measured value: 63.4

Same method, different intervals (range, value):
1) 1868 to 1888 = 65.9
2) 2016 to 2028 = 64.5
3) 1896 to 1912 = 65.7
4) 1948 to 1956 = 65.6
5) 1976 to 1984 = 61.6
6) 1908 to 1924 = 65.5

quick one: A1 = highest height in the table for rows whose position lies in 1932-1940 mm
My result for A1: 65.41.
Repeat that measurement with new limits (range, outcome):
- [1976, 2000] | 66.56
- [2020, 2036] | 69.75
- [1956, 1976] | 68.25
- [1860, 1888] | 67.79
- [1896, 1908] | 67.89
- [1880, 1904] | 70.23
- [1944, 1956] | 68.57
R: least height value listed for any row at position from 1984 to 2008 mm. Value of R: 59.08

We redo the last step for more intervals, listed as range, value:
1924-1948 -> 54.89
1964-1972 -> 60.71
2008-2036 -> 61.23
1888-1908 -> 62.47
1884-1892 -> 62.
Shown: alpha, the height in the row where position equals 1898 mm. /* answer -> 62.47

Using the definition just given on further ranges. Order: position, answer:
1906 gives 67.45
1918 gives 63.73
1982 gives 61.78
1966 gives 60.71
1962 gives 60.19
